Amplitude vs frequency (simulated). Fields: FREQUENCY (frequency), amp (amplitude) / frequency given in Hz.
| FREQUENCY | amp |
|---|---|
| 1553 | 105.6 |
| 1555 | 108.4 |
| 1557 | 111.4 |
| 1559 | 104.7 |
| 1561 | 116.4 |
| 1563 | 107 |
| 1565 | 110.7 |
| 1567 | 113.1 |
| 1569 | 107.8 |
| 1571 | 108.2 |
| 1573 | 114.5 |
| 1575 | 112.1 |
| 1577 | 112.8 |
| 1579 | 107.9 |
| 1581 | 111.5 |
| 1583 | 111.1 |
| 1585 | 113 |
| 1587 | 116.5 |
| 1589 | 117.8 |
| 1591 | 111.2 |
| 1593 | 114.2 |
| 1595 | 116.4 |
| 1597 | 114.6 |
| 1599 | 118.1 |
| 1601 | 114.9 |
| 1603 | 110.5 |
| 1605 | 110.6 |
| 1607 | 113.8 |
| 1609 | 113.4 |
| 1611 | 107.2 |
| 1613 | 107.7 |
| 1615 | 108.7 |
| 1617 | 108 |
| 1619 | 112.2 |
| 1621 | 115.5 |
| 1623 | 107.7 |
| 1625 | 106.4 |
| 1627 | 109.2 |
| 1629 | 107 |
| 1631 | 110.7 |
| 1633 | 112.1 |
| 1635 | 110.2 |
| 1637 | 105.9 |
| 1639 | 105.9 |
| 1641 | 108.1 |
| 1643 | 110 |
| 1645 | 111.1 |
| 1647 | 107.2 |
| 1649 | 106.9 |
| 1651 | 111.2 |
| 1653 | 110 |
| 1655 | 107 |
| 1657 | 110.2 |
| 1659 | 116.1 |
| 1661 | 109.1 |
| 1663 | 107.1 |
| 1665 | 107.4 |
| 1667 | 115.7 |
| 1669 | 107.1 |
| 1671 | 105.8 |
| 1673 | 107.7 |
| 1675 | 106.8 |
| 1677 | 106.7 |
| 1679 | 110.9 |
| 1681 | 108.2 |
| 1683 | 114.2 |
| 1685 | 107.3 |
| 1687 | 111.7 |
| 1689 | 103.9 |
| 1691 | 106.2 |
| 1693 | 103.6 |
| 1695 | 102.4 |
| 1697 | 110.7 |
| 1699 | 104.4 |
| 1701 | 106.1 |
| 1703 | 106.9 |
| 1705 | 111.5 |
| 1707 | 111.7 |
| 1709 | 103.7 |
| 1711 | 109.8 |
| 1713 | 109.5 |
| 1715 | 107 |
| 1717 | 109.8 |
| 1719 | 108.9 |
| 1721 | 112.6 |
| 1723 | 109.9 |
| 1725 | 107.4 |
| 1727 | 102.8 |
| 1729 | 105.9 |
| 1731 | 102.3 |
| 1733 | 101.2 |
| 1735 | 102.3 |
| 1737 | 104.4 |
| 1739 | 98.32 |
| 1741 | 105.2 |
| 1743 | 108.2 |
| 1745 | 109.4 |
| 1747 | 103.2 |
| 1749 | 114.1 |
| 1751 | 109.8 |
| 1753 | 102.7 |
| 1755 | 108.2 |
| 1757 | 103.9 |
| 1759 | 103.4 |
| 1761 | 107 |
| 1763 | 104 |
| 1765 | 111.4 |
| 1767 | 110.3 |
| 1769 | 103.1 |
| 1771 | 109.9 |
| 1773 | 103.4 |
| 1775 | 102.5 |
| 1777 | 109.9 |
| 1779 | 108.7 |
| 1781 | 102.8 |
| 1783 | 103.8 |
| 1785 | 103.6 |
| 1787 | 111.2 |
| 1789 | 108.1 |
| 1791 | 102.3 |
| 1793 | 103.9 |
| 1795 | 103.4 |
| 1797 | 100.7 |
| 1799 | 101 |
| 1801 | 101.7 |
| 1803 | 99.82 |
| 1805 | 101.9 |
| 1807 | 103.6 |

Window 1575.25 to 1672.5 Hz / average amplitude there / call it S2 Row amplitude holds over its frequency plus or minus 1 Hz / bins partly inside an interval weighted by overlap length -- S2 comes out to 111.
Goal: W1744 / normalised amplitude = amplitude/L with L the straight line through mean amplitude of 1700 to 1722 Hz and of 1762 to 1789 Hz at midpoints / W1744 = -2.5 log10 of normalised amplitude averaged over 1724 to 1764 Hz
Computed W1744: 0.03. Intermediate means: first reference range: 109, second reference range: 107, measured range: 105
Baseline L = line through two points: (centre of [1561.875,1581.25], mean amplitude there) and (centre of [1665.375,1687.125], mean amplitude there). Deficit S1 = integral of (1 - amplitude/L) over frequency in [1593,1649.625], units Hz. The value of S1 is -0.3 Hz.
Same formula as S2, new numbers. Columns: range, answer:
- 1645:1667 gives 110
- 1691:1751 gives 107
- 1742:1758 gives 107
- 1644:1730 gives 108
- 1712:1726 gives 109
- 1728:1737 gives 103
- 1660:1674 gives 109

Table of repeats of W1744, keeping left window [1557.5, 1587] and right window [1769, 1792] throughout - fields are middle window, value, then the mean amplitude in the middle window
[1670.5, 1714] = 0.00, 108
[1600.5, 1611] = -0.02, 112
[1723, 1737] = 0.03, 104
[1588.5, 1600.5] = -0.05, 115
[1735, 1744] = 0.03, 104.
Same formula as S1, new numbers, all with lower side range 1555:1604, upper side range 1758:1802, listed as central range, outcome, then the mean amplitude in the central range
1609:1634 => 0.3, 110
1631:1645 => 0.2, 109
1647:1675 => 0.1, 109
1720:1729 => -0.1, 108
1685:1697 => 0.2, 106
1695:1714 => 0.0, 108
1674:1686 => 0.0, 109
